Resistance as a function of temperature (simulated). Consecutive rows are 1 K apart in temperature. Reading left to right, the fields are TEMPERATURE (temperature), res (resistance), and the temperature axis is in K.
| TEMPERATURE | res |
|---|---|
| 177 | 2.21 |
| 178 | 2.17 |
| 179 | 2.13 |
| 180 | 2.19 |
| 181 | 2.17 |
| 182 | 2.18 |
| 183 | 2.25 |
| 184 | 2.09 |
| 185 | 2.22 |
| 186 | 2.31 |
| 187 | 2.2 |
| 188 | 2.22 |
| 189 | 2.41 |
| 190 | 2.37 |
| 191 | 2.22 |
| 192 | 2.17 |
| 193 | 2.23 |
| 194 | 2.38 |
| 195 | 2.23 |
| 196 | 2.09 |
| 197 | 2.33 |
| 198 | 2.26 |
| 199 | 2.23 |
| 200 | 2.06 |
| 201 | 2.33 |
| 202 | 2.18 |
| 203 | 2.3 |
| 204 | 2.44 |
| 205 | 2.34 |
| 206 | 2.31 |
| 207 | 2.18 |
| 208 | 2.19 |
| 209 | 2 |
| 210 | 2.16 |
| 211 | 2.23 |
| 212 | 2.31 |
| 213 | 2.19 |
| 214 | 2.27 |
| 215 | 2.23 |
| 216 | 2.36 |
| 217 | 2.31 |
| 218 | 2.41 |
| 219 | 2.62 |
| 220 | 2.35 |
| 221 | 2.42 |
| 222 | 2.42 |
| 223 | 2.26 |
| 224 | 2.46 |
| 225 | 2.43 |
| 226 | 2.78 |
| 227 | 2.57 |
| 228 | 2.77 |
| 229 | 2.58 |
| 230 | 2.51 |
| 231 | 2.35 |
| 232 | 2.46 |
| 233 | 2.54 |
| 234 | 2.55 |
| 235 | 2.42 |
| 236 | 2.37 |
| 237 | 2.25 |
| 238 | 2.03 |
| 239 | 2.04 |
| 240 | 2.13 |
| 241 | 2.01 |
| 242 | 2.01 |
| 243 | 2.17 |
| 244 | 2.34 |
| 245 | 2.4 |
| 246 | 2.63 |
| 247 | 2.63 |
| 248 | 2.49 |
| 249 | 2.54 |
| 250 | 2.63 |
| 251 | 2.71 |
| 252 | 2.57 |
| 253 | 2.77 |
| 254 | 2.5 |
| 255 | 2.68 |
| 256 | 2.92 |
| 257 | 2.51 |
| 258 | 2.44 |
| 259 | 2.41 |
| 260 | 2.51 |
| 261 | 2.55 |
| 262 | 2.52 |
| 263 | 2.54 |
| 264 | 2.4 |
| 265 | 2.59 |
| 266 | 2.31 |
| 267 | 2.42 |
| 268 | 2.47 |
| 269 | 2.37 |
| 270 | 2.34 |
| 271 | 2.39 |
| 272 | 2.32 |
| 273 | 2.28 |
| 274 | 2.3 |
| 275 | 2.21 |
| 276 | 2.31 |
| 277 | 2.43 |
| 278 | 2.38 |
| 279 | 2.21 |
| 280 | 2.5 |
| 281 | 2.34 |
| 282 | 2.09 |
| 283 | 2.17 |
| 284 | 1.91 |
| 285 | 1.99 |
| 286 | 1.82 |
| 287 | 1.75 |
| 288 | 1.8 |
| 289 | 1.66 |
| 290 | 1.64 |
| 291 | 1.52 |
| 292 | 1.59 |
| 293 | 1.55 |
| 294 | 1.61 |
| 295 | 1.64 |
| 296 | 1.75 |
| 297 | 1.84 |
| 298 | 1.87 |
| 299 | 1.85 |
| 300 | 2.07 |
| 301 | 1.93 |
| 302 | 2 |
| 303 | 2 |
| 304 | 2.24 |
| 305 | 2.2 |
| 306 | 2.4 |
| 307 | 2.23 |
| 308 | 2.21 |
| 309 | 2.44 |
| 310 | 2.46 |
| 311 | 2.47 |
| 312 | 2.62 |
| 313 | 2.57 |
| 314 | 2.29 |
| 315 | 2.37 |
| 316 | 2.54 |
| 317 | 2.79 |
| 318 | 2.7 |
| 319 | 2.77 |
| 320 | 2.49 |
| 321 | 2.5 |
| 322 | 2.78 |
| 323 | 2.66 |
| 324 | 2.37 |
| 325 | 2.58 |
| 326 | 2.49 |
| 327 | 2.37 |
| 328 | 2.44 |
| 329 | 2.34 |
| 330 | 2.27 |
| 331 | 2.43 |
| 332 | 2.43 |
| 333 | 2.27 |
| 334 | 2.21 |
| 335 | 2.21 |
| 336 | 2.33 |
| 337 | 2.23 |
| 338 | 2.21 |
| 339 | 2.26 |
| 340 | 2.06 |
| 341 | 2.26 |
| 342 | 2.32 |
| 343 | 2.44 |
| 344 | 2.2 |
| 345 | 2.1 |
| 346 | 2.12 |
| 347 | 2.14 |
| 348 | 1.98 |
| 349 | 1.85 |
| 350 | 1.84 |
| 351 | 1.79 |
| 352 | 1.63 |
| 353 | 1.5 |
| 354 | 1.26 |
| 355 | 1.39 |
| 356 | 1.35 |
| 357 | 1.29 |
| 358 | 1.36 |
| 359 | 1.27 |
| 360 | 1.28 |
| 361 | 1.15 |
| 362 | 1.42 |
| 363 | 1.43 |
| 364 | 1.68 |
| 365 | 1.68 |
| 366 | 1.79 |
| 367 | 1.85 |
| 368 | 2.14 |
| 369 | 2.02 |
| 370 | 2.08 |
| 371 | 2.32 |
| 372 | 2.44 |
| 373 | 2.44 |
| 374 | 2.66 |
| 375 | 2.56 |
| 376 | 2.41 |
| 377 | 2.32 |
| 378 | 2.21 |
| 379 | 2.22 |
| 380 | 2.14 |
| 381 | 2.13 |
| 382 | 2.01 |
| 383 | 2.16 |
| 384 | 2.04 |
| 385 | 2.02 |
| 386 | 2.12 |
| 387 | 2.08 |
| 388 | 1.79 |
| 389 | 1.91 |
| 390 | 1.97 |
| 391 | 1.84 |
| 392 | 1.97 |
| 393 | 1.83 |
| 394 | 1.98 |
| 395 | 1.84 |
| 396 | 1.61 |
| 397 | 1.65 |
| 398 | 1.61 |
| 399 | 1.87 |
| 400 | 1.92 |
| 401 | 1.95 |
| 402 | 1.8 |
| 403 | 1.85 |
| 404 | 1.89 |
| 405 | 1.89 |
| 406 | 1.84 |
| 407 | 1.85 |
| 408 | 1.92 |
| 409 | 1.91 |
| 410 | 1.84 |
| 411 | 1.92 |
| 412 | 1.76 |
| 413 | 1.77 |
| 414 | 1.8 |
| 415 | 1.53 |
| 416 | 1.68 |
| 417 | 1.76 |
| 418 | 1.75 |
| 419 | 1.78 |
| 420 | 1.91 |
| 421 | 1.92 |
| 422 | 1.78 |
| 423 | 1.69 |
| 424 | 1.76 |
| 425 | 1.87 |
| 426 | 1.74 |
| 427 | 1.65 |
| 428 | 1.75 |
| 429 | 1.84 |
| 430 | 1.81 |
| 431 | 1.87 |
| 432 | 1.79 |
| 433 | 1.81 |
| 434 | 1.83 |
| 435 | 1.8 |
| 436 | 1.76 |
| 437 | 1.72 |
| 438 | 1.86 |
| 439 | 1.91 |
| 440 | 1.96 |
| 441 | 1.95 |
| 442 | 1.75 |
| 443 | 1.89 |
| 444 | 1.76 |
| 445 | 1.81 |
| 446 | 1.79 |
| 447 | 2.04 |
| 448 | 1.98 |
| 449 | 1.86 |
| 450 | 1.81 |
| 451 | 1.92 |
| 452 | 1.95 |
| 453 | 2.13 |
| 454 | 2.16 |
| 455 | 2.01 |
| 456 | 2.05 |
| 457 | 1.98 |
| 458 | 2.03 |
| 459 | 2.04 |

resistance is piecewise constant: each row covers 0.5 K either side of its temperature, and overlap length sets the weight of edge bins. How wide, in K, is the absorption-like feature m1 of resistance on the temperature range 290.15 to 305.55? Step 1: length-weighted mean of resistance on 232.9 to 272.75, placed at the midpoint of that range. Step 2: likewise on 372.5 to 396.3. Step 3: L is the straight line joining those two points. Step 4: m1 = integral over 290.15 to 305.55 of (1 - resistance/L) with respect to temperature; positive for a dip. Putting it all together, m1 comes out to 3.2 K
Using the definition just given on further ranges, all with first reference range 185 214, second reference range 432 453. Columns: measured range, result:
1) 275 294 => 1.2 K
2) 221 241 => -1.9 K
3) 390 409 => 0.8 K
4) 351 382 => 2.0 K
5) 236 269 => -4.2 K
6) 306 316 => -1.7 K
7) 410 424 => 0.9 K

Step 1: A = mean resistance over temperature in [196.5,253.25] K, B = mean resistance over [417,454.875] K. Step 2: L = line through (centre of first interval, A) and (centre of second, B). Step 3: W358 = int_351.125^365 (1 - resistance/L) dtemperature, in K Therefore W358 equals 4.3 K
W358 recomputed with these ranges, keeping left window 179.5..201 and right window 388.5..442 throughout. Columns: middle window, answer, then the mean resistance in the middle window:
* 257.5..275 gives -2.70 K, 2.42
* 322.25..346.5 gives -4.35 K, 2.32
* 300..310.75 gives -1.01 K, 2.21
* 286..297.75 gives 2.10 K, 1.68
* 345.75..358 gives 1.77 K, 1.66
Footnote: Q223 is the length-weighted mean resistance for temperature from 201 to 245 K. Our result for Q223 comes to 2.33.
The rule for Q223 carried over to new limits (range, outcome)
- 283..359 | 2.1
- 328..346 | 2.27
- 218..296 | 2.31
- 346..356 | 1.71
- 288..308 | 1.88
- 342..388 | 1.92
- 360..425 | 1.91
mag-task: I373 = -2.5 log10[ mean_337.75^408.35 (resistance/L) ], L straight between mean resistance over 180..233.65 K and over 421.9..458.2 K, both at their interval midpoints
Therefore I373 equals 0.04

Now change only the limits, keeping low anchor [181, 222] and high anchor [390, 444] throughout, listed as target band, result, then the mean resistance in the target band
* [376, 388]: -0.13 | 2.13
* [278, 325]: -0.06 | 2.16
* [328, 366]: 0.04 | 1.9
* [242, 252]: -0.15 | 2.48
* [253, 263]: -0.19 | 2.57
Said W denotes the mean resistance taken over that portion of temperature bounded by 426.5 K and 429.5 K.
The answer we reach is 1.75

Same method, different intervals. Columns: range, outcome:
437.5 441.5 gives 1.92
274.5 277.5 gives 2.32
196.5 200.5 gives 2.22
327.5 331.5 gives 2.37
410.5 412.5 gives 1.84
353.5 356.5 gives 1.33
